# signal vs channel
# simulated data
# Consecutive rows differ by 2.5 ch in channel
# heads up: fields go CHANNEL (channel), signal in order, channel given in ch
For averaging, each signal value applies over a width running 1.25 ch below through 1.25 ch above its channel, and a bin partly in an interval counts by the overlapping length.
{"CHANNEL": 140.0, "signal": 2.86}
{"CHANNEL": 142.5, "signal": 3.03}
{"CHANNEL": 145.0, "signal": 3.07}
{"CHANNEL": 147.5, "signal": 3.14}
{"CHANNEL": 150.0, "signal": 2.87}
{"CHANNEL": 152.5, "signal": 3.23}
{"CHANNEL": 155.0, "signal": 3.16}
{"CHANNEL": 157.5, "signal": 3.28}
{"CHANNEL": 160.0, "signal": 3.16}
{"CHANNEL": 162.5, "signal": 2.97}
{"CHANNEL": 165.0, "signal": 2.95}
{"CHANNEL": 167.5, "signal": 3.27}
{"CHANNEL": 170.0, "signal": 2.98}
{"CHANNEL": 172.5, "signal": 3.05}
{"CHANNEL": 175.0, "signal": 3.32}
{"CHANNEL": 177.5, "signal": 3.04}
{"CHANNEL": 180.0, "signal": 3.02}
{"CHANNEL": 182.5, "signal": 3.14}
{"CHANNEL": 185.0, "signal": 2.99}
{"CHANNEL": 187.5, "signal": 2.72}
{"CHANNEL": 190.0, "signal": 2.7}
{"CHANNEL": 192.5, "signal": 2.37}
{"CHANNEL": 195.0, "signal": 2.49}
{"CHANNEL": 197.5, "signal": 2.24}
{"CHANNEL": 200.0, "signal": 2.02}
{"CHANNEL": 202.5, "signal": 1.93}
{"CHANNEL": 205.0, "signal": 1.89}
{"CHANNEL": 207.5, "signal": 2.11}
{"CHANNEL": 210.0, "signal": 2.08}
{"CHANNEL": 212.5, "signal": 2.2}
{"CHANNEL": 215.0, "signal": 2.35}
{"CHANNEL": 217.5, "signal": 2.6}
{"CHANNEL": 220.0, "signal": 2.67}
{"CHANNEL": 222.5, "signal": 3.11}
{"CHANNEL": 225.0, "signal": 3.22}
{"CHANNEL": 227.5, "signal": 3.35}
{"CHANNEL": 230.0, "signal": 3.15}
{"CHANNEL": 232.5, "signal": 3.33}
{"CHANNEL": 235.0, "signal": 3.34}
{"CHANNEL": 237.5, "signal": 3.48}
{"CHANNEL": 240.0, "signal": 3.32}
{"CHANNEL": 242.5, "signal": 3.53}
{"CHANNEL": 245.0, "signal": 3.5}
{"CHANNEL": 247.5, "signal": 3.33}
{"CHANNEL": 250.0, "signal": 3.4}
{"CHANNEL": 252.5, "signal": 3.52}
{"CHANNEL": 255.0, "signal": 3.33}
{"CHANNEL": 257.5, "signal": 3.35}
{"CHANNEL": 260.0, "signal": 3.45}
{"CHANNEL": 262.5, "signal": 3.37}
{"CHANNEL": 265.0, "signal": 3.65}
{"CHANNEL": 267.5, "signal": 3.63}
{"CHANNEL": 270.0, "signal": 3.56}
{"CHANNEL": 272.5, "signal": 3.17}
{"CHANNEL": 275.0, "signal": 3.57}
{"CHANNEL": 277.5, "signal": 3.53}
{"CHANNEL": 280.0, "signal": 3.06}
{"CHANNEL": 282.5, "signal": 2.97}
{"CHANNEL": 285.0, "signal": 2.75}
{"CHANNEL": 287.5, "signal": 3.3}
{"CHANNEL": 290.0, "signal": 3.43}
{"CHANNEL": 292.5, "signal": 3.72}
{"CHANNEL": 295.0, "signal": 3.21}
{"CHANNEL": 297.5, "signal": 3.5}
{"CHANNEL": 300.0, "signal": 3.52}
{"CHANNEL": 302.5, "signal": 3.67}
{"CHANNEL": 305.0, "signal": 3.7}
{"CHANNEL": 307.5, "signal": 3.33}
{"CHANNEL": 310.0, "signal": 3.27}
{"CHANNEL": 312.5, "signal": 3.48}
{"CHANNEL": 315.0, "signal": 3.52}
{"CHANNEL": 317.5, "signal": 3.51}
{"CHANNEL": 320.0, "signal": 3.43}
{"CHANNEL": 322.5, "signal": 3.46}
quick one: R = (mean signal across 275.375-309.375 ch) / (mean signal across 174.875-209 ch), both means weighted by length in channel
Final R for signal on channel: 1.32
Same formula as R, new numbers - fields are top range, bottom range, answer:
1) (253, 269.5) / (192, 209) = 1.62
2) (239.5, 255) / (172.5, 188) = 1.12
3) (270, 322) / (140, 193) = 1.12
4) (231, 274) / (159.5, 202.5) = 1.22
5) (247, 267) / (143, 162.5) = 1.10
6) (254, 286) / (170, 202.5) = 1.22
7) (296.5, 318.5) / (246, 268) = 1.02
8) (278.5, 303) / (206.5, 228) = 1.26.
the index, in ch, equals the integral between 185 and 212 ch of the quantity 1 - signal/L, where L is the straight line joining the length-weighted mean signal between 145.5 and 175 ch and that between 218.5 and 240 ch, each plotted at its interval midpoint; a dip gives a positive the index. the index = 7.5 ch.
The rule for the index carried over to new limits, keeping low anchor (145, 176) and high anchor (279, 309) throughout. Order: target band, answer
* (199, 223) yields 6.96 ch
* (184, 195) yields 1.73 ch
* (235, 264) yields -1.29 ch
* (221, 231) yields 0.10 ch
